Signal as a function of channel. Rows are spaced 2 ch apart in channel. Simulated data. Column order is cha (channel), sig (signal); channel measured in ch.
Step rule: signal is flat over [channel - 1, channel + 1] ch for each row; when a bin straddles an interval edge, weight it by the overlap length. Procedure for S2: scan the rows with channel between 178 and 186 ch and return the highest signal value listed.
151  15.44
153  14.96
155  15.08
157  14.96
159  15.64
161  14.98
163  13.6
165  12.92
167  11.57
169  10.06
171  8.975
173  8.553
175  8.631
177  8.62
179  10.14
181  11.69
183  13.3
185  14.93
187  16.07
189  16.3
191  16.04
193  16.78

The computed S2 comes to 14.93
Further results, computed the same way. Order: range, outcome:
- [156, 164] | 15.64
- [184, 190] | 16.3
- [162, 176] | 13.6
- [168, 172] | 10.06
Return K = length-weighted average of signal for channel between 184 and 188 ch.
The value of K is 15.5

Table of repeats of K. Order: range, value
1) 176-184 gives 10.9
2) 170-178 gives 8.69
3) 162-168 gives 12.7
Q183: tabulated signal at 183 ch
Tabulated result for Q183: 13.3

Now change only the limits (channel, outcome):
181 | 11.69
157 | 14.96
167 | 11.57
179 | 10.14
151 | 15.44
